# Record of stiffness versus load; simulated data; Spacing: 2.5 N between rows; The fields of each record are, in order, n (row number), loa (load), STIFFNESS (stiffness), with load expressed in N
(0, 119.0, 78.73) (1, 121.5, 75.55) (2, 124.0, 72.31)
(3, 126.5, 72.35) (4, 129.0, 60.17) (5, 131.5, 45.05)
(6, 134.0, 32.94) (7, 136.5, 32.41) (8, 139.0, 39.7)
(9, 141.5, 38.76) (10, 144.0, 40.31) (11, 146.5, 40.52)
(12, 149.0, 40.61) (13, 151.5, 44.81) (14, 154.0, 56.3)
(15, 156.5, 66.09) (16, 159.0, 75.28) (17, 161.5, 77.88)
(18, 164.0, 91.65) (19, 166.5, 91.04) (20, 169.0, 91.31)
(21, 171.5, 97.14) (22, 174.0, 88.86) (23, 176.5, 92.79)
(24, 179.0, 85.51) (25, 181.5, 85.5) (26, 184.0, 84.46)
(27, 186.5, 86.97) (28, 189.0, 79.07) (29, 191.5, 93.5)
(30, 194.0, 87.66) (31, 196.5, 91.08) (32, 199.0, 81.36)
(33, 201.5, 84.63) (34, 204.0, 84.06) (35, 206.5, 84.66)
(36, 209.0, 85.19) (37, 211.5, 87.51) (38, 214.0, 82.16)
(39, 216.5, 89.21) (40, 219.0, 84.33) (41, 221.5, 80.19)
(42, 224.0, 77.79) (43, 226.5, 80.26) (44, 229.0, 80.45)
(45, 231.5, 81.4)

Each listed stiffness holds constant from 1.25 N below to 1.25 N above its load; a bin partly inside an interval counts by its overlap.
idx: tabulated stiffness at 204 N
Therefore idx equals 84.06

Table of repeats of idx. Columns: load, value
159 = 75.28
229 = 80.45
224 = 77.79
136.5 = 32.41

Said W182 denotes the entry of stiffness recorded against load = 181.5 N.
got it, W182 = 85.5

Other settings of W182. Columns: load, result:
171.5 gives 97.14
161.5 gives 77.88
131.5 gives 45.05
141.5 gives 38.76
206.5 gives 84.66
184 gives 84.46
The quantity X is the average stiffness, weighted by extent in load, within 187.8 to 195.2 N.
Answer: 86.8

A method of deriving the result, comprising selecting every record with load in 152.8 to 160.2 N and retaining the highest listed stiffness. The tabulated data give 75.28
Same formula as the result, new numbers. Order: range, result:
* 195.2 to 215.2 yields 91.08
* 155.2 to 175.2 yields 97.14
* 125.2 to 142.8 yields 72.35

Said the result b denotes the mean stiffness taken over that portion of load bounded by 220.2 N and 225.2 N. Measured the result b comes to 79.1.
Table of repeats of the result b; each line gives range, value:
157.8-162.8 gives 76.7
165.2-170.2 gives 91.2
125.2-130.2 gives 66.4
